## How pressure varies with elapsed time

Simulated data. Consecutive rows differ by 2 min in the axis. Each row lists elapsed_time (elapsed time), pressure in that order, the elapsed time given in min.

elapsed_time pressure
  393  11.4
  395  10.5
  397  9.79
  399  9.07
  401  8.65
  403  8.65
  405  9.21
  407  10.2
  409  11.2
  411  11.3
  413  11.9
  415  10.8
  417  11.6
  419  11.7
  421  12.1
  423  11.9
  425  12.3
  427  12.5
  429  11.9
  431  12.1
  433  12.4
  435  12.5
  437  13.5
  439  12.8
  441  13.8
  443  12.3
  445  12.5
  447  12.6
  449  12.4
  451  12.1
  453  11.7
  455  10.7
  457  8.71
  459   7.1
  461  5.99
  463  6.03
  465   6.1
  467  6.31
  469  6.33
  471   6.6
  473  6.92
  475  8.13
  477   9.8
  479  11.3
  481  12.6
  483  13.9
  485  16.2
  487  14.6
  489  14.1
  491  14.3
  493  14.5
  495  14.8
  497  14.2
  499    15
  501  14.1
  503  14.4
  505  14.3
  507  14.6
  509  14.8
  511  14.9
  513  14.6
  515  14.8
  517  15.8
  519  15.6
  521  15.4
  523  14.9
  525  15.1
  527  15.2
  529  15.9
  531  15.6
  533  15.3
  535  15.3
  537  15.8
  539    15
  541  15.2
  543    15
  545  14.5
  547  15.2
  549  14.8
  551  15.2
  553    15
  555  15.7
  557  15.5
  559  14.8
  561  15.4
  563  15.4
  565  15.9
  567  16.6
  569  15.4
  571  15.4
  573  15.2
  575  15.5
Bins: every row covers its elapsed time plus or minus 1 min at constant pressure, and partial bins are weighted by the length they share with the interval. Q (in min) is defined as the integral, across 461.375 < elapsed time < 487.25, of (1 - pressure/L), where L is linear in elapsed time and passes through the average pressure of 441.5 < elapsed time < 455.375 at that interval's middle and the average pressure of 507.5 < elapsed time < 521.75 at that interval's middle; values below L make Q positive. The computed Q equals 7.8 min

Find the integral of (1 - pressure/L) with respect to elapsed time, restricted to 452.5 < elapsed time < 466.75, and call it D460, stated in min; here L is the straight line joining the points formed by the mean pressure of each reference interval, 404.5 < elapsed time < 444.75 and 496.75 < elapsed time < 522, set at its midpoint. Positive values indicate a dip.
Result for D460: 5.7 min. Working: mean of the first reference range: 11.9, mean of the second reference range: 14.8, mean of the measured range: 7.83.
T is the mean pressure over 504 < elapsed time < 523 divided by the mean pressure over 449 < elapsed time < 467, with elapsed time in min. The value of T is 1.73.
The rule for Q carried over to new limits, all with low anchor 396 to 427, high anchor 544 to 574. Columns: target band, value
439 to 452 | -0.9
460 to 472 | 6.0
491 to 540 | -3.5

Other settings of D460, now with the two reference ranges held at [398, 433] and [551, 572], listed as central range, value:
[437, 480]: 9.25 min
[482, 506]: -1.97 min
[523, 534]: -0.67 min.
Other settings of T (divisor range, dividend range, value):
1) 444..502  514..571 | 1.39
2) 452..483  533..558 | 1.79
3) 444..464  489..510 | 1.45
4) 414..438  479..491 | 1.16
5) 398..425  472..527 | 1.30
